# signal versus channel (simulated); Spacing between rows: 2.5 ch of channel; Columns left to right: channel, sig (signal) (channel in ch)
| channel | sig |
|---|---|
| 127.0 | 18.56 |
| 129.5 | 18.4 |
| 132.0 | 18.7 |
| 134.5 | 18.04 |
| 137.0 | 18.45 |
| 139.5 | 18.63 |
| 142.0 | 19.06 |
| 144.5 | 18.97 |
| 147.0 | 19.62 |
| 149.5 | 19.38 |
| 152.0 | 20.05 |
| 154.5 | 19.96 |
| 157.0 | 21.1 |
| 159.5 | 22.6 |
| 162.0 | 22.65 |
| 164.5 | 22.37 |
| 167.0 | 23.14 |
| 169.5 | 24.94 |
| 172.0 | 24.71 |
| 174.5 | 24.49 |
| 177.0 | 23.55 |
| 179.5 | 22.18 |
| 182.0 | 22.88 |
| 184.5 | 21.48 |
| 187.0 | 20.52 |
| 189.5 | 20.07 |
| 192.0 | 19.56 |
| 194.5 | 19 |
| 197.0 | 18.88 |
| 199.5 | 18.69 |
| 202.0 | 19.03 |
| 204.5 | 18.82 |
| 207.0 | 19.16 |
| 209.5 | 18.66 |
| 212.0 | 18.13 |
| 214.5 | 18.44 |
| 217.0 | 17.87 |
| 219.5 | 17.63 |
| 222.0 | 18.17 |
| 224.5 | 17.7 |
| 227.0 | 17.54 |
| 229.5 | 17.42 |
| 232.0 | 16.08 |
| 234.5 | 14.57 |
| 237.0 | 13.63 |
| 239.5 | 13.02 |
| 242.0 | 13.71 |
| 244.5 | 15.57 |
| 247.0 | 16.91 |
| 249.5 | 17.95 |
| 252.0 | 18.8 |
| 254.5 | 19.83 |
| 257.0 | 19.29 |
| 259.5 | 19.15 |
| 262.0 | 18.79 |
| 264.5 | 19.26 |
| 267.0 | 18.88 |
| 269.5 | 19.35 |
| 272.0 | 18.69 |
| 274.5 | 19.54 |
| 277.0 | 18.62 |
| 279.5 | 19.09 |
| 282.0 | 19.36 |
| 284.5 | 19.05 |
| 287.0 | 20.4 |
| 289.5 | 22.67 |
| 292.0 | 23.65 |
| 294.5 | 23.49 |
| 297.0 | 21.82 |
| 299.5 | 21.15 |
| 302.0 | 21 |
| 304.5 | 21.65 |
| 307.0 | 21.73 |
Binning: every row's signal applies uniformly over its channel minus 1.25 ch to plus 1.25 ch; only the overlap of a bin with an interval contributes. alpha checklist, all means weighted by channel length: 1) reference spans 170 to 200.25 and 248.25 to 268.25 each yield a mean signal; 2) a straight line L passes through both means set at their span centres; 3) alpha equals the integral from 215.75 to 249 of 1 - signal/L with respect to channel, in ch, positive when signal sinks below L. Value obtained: 6.2 ch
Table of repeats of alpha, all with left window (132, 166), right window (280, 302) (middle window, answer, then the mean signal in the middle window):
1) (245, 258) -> 1.6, 18.4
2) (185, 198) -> 0.4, 19.7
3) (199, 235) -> 4.8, 17.9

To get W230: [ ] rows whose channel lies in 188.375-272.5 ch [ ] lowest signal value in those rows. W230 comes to 13.02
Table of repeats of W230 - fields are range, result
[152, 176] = 19.96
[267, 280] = 18.62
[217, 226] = 17.63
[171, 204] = 18.69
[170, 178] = 23.55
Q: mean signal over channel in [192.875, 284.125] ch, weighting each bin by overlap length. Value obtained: 17.9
